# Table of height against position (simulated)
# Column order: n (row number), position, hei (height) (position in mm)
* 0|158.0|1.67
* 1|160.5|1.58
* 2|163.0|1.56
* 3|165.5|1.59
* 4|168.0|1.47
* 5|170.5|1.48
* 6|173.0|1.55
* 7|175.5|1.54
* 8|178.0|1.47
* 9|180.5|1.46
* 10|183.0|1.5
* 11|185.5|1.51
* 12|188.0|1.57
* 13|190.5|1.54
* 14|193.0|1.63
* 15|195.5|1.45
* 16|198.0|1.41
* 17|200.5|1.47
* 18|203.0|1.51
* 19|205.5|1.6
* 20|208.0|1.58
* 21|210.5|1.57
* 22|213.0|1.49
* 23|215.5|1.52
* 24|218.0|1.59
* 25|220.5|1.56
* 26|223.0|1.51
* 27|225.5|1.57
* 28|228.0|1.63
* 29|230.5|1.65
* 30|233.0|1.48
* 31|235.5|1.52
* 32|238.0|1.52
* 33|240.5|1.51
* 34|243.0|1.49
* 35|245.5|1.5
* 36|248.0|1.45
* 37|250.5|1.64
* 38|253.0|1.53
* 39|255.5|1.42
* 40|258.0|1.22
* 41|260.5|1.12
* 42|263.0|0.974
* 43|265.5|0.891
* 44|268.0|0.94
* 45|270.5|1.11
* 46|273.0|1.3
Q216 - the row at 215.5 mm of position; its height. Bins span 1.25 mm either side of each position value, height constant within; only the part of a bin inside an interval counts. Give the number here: 1.52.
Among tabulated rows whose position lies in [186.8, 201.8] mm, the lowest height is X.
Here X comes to 1.41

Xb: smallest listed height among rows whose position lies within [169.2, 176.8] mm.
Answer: 1.48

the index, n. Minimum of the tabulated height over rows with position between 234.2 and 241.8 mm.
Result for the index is 1.51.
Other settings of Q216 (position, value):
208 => 1.58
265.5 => 0.891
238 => 1.52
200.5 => 1.47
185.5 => 1.51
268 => 0.94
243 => 1.49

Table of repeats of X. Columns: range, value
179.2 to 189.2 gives 1.46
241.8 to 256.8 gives 1.42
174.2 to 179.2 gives 1.47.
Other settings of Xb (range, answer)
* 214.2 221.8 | 1.52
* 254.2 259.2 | 1.22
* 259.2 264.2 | 0.974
